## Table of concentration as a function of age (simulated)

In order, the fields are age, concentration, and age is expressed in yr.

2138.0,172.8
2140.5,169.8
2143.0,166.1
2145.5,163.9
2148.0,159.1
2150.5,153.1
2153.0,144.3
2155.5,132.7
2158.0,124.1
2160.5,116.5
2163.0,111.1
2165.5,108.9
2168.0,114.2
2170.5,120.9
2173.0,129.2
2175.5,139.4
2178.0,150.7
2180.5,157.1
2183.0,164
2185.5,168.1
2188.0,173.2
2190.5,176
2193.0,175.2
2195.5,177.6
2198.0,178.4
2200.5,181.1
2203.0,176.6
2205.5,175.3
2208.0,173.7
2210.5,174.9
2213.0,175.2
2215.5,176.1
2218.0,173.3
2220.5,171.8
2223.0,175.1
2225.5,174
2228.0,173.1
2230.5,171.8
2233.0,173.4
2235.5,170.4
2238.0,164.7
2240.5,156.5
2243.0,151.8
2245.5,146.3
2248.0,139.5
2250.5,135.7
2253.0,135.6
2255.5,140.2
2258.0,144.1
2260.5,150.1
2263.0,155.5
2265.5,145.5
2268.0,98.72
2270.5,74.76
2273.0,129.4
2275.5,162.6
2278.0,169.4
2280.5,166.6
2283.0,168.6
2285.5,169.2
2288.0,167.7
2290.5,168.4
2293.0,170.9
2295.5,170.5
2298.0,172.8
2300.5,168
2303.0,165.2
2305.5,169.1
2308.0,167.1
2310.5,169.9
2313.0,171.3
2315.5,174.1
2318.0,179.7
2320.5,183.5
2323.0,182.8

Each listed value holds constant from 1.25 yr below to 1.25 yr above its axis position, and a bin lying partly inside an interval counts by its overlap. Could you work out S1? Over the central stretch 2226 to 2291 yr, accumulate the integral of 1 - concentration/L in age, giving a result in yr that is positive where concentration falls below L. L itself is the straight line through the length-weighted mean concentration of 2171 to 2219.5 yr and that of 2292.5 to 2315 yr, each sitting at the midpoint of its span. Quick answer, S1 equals 6.7 yr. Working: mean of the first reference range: 167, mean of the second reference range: 170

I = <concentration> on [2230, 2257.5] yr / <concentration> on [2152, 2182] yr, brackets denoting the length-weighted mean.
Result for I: 1.18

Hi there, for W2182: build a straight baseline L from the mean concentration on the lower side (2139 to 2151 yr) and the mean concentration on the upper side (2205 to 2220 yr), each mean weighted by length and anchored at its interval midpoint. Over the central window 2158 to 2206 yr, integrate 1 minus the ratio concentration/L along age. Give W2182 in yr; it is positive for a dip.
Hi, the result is 5.3 yr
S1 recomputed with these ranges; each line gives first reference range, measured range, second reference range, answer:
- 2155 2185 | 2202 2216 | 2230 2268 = -3.44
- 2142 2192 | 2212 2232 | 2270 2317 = -2.83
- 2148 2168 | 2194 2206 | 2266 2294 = -3.74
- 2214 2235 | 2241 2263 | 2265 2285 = 1.59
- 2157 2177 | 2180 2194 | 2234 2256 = -4.50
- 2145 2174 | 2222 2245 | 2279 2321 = -2.36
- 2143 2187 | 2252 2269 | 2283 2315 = 2.28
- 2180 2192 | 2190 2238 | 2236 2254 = -4.77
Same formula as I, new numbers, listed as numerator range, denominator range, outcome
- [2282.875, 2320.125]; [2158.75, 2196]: 1.18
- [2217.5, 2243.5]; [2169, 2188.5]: 1.13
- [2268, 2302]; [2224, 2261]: 1.01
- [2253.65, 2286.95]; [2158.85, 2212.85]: 0.93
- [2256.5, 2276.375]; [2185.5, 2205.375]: 0.75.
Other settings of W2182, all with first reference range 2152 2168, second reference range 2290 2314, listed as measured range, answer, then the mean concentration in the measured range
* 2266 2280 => 2.6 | 130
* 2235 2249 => -0.5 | 154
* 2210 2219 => -2.2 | 175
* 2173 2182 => -1.3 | 147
